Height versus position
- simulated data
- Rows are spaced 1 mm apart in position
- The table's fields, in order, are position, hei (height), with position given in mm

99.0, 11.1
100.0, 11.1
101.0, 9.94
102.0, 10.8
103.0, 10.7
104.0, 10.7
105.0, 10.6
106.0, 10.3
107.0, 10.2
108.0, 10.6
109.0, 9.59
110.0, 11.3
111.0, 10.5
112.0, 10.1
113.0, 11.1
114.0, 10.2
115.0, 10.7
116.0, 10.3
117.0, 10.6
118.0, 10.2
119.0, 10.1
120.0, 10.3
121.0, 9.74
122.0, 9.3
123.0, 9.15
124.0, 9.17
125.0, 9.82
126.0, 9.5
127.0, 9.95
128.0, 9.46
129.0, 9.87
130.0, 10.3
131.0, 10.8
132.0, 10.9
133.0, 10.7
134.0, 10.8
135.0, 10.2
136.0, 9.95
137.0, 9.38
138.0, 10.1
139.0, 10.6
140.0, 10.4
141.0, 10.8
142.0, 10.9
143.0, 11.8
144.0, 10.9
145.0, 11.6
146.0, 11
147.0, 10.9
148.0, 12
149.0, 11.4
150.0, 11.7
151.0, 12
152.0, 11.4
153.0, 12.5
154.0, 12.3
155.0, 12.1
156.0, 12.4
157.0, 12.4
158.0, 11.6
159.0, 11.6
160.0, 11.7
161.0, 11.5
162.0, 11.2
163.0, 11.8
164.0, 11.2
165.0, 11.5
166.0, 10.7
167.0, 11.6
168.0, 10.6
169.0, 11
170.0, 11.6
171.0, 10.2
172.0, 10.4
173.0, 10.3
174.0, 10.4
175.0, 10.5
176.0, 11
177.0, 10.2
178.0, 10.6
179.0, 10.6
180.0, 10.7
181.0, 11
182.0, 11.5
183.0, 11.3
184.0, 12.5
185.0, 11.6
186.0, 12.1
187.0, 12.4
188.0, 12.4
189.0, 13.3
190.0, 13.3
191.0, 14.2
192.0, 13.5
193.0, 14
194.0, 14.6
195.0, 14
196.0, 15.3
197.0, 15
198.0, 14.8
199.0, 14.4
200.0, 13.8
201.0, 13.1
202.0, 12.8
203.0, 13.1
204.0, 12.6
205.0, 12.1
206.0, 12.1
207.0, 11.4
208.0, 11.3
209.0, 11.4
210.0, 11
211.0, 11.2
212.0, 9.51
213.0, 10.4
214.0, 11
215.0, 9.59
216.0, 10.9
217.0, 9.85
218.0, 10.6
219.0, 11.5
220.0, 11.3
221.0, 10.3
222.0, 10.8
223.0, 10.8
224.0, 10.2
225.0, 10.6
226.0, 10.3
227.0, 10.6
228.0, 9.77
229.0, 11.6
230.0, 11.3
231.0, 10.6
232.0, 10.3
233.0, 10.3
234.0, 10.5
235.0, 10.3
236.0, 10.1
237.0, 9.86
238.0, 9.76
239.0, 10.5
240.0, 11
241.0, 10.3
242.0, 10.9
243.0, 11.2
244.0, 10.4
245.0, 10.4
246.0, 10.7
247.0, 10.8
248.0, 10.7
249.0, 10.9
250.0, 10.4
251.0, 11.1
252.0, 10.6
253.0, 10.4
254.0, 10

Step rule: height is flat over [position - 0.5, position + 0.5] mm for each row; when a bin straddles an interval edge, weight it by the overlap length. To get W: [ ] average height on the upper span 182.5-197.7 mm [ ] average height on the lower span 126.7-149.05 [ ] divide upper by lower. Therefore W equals 1.25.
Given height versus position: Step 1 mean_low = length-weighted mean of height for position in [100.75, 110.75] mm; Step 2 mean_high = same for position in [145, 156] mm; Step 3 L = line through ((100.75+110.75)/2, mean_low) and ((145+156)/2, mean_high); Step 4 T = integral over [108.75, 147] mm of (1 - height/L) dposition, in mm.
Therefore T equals 2.7 mm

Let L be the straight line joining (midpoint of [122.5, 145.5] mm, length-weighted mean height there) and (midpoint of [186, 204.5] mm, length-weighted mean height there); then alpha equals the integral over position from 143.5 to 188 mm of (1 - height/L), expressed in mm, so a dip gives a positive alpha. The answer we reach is 2.3 mm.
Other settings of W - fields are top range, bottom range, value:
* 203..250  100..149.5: 1.03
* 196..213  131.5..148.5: 1.16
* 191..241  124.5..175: 1.05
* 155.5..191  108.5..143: 1.12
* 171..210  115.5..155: 1.16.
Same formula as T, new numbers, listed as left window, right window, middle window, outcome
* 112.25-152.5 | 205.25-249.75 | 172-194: -2.6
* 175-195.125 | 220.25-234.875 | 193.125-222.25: -1.9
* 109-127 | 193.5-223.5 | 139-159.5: -1.5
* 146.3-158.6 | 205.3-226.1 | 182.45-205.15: -4.4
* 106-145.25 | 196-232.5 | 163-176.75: 0.0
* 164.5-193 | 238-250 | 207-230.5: 0.6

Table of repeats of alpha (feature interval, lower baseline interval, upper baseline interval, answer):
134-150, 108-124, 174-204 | 0.35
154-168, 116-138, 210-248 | -1.96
